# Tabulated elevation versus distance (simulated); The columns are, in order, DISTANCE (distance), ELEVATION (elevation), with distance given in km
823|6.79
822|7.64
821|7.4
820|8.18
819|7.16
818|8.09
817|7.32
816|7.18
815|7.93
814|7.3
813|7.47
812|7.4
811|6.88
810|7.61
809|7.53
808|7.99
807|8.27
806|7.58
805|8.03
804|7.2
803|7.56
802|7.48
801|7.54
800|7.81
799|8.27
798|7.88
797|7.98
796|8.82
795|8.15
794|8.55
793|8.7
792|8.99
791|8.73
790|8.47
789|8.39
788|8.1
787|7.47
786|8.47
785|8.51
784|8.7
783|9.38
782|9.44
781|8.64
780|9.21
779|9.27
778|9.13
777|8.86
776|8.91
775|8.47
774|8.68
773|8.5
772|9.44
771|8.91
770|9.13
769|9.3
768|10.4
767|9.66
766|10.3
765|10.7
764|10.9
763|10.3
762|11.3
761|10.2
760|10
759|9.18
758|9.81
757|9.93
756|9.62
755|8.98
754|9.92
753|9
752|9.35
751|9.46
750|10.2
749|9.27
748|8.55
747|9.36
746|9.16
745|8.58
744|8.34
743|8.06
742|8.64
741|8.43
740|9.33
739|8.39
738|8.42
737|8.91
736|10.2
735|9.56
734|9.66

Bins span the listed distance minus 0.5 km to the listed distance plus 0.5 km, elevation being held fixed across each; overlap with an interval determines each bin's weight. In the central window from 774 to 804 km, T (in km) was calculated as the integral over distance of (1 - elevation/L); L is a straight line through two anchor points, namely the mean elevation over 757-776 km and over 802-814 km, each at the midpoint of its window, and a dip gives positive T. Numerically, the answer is 0.3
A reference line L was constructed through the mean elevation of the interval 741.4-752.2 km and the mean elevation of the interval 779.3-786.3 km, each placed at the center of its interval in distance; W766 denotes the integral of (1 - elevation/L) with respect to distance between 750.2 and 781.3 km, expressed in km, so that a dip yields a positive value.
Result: -2.04 km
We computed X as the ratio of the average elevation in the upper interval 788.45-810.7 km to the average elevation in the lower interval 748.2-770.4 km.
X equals 0.82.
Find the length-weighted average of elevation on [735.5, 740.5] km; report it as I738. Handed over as 9.05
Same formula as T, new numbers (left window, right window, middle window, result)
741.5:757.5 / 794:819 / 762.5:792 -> -2.3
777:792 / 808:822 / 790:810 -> 0.1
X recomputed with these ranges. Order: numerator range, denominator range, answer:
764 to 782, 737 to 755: 1.04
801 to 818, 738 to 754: 0.84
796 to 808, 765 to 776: 0.84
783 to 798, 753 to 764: 0.85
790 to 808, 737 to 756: 0.90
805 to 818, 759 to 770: 0.74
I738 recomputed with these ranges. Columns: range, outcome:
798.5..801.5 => 7.87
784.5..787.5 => 8.15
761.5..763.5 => 10.8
